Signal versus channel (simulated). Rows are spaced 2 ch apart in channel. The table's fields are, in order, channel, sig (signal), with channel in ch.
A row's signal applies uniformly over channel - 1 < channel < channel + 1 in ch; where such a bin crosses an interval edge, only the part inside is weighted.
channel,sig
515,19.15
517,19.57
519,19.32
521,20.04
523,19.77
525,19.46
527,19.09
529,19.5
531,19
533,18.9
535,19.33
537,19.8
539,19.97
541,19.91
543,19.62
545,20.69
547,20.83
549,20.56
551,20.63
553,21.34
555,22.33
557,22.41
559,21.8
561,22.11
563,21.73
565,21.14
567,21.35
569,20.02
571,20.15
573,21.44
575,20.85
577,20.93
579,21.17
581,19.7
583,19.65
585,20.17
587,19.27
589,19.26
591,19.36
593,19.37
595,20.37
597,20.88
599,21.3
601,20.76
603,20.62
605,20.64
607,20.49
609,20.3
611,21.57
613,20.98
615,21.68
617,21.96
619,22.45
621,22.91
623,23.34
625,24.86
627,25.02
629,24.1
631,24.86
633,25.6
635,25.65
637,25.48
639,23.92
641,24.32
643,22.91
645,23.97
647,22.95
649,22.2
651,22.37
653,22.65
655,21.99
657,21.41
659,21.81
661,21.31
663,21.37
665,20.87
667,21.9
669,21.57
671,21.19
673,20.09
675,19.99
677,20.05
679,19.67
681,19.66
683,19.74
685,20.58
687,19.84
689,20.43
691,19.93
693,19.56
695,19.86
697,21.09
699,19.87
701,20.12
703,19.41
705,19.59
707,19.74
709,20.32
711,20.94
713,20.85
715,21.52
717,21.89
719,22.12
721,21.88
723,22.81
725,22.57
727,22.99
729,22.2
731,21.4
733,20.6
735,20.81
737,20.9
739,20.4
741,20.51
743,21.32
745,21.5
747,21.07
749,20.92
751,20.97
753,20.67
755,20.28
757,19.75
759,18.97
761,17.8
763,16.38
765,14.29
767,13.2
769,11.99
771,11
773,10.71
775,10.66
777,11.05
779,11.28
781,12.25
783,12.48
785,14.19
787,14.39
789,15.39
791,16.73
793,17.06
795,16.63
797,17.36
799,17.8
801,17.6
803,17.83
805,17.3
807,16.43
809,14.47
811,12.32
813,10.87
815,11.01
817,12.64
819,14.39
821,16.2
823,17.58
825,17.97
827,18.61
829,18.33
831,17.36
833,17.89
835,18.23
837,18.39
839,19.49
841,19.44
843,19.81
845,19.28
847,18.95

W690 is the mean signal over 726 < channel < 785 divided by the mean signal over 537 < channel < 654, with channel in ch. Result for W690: 0.81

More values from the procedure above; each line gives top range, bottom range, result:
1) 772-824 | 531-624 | 0.70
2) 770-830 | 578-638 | 0.68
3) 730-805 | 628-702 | 0.78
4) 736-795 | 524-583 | 0.80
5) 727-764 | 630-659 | 0.87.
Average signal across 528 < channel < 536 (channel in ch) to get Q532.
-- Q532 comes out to 19.2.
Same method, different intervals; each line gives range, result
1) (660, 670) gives 21.4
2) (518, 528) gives 19.5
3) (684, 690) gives 20.3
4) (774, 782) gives 11.3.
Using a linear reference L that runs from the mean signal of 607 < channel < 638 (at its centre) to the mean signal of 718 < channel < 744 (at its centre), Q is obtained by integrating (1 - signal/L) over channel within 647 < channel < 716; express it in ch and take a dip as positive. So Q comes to 5.1 ch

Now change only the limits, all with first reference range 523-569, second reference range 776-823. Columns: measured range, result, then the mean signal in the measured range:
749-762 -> -3.4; 19.8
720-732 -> -4.3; 22.3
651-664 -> -2.8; 21.8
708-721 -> -3.6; 21.3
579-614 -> -1.7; 20.3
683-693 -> -1.6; 20.1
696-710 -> -2.6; 20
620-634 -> -4.3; 24.4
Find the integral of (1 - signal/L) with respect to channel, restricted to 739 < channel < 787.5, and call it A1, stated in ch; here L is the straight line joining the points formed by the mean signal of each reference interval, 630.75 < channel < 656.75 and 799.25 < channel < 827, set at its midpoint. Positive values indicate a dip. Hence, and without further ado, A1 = 4.46 ch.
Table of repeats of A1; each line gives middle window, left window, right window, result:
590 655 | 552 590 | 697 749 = -4.7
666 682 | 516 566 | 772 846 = -2.2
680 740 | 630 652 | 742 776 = -2.6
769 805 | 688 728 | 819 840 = 8.5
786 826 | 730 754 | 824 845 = 7.7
